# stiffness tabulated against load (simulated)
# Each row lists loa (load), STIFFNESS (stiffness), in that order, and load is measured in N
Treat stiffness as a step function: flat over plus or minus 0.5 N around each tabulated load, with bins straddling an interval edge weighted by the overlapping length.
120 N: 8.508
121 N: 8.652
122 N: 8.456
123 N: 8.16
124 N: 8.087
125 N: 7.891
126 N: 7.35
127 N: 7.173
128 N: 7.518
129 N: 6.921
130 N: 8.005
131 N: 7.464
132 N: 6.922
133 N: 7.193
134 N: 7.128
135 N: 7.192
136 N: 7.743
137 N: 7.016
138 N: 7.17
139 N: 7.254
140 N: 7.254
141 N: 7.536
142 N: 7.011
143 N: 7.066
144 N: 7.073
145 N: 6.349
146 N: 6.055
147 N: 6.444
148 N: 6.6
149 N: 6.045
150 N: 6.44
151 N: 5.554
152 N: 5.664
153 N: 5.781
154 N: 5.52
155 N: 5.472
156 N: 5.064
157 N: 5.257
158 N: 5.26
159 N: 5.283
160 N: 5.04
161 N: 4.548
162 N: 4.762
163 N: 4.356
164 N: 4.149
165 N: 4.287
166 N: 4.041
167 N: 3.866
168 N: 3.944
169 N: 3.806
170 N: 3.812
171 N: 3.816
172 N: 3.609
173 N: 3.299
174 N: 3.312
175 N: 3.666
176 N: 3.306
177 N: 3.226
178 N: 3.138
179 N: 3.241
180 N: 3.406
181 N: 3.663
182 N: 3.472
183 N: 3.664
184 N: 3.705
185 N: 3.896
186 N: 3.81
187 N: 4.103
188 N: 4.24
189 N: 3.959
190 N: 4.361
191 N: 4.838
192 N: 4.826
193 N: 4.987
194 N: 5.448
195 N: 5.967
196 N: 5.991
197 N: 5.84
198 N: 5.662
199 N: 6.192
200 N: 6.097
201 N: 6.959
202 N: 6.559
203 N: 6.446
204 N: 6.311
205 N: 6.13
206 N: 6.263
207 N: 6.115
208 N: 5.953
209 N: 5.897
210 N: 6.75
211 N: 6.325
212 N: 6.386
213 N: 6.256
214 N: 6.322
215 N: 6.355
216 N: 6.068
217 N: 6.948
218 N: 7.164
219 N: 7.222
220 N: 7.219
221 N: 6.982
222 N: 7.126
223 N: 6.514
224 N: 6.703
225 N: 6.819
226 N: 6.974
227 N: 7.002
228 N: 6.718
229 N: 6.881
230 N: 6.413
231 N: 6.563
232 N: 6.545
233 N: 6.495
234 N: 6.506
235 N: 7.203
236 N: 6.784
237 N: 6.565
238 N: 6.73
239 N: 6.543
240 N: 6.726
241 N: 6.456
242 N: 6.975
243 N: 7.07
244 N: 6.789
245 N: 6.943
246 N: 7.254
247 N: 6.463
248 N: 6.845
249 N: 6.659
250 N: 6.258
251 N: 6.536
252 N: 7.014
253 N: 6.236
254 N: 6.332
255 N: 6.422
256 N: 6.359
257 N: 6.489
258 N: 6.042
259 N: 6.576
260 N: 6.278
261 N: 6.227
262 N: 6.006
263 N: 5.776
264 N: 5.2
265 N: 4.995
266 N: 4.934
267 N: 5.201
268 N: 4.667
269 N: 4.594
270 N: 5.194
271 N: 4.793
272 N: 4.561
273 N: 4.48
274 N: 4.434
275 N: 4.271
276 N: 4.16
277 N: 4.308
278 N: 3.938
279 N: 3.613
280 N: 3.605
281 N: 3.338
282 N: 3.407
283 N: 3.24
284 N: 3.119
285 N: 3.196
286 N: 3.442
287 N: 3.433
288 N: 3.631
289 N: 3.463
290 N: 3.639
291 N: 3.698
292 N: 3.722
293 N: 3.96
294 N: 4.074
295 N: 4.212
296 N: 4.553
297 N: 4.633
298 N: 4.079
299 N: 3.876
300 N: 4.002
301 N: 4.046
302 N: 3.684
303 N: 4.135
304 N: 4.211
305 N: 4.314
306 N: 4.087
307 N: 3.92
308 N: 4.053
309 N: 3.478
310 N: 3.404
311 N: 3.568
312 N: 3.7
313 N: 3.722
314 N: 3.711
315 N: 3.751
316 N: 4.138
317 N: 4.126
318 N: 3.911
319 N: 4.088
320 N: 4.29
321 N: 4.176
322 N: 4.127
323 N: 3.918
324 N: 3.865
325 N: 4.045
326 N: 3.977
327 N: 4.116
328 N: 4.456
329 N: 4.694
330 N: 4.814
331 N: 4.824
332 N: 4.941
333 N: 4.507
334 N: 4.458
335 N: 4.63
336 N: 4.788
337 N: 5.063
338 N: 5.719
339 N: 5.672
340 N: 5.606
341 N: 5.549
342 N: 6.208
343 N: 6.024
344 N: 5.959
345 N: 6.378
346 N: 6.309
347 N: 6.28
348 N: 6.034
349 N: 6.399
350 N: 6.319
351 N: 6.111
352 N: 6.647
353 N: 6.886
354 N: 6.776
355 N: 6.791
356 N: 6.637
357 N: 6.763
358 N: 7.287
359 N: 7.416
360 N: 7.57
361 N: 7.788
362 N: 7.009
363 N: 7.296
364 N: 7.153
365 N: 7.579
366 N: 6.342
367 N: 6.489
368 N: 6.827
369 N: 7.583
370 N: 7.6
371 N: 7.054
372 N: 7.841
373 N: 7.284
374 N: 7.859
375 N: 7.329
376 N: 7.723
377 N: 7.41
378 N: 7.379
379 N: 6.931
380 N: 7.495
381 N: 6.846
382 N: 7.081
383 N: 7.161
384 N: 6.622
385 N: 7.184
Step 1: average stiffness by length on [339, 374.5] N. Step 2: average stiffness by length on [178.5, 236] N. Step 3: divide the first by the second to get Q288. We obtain 1.16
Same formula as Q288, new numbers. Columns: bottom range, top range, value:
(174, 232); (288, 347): 0.79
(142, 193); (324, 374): 1.32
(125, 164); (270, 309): 0.62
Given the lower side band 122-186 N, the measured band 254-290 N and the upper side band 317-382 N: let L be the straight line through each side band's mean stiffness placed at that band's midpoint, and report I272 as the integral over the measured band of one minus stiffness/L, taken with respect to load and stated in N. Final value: 7.2 N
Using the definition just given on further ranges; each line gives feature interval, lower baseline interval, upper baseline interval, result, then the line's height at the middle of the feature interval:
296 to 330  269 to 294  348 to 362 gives 7.3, 5.15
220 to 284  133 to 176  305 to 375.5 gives -4.3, 5.52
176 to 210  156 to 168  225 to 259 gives 2.9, 5.41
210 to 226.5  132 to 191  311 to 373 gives -4.6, 5.25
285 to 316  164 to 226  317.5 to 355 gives 8.0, 5.22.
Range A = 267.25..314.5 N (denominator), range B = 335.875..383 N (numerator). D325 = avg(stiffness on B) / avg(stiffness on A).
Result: 1.7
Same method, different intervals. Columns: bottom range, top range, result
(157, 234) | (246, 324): 0.86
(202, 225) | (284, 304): 0.59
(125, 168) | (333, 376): 1.06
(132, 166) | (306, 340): 0.71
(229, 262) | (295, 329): 0.61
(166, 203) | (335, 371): 1.48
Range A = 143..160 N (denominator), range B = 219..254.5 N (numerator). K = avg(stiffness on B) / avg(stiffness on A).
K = 1.15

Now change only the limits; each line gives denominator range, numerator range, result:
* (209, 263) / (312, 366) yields 0.83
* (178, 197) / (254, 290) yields 1.08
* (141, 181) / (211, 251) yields 1.38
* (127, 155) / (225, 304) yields 0.78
